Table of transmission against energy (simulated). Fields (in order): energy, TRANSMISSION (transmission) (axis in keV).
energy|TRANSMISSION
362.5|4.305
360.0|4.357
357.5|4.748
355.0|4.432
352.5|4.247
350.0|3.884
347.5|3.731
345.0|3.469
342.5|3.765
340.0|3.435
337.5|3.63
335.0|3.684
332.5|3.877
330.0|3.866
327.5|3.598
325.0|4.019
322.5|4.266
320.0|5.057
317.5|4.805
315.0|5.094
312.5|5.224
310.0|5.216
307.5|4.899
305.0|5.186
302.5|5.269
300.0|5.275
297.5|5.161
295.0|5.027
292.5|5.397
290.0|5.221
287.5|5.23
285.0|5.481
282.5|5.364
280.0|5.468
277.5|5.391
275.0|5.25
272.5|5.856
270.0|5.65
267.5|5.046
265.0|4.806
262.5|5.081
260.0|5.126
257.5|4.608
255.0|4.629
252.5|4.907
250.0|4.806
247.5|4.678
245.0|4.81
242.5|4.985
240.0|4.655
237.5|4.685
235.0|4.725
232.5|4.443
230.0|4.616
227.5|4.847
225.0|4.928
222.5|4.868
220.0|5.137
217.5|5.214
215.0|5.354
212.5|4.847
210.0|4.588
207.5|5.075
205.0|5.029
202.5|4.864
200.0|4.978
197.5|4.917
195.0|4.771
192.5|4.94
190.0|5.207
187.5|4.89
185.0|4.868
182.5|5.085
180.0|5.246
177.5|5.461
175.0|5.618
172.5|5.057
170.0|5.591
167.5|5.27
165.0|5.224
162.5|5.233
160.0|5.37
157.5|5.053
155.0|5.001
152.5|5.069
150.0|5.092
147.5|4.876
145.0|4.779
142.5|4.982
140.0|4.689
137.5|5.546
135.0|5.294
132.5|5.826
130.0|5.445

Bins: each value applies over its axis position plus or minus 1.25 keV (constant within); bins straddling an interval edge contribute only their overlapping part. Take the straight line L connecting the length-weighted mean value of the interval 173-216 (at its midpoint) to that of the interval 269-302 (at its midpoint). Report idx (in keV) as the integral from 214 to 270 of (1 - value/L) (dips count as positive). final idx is 3.6 keV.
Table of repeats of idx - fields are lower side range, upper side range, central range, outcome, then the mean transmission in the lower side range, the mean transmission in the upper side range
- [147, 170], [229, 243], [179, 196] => -0.1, 5.17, 4.67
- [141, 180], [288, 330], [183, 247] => 2.3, 5.18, 4.89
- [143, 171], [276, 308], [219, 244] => 2.0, 5.13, 5.27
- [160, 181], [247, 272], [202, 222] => 0.6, 5.34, 4.97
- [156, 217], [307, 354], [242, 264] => -0.8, 5.11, 4.19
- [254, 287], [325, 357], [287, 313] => -3.1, 5.22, 3.83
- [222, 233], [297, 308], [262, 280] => -1.2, 4.75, 5.18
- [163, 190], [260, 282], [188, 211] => 1.4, 5.23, 5.31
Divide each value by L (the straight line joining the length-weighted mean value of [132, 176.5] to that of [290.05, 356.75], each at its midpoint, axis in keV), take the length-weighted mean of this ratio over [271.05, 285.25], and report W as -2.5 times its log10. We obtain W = -0.18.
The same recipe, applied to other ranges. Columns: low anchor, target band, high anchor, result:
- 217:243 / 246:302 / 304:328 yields -0.08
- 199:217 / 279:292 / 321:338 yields -0.24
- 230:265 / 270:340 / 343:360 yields -0.11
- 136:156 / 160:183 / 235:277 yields -0.07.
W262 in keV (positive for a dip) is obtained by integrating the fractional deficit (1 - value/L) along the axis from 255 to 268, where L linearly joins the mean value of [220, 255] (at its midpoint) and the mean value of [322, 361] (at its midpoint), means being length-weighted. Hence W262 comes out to -0.9 keV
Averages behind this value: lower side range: 4.77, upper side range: 3.93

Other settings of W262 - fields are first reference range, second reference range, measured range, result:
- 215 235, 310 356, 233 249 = 0.1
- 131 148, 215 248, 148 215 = -1.1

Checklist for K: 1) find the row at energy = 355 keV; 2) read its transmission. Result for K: 4.432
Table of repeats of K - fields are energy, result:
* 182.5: 5.085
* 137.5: 5.546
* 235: 4.725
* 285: 5.481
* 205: 5.029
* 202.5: 4.864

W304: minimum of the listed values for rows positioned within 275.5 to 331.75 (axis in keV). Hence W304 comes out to 3.598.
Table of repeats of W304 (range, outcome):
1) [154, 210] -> 4.588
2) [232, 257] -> 4.443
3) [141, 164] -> 4.779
